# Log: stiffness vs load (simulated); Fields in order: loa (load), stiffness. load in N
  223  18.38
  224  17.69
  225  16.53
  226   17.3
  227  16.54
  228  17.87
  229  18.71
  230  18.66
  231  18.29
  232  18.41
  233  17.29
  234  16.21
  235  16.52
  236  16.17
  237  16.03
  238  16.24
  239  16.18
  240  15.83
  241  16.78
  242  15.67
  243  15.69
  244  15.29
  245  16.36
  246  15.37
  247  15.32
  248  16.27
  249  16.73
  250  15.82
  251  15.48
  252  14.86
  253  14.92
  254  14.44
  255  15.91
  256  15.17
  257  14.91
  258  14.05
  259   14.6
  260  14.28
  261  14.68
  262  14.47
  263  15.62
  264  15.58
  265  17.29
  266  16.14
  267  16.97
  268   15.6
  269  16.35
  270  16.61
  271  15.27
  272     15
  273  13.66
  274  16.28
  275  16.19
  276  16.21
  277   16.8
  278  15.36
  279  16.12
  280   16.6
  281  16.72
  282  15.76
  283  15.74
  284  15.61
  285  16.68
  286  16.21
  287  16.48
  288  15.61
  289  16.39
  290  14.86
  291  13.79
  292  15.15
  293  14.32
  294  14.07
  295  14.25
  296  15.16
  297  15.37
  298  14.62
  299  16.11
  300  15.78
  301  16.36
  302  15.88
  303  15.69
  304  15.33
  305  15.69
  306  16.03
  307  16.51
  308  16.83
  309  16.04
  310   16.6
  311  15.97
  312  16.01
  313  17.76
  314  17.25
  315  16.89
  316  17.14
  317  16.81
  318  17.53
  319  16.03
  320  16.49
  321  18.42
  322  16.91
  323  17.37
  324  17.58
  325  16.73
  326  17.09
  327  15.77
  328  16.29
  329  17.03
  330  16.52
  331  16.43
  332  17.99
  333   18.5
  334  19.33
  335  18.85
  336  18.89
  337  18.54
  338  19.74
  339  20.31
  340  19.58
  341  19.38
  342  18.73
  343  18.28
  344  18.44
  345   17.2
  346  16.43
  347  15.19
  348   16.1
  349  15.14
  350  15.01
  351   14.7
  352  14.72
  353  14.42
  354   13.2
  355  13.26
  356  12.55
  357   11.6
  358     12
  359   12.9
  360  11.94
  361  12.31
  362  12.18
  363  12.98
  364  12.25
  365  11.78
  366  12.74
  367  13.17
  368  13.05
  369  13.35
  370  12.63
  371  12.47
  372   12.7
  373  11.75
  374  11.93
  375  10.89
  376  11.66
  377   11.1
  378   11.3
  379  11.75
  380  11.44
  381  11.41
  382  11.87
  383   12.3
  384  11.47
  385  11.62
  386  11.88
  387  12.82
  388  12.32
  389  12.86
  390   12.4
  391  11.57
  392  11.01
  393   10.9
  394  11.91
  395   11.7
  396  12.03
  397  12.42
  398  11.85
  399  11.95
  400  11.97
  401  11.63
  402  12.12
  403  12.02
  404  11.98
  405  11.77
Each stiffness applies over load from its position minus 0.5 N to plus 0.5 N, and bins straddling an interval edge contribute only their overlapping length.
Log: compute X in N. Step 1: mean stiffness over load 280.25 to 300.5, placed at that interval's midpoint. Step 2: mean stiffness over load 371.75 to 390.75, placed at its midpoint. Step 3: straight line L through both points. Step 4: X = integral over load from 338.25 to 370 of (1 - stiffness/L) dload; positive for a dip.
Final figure -4.2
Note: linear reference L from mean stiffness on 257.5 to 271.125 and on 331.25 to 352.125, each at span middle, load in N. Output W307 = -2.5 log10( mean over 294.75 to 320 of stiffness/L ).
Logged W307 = 0.04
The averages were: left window 15.5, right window 17.7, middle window 16.2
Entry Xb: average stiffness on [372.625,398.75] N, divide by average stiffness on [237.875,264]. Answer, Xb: 0.8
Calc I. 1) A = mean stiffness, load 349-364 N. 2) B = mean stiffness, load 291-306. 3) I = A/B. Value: 0.9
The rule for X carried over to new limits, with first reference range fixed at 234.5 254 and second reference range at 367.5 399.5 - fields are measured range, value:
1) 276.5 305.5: -2.1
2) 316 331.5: -3.7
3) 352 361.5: -0.1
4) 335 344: -4.1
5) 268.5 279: -0.5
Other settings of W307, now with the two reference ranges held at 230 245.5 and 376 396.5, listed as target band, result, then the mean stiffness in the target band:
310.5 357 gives -0.24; 16.9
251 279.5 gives 0.01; 15.5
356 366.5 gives 0.03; 12.3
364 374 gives -0.02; 12.6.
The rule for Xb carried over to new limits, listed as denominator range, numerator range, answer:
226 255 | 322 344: 1.10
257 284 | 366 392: 0.77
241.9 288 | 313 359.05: 1.06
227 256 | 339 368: 0.90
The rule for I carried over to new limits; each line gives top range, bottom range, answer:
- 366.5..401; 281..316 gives 0.76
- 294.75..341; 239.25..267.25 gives 1.09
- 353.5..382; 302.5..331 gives 0.73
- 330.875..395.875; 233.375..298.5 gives 0.90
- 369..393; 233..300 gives 0.76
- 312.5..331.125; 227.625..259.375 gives 1.05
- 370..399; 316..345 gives 0.66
